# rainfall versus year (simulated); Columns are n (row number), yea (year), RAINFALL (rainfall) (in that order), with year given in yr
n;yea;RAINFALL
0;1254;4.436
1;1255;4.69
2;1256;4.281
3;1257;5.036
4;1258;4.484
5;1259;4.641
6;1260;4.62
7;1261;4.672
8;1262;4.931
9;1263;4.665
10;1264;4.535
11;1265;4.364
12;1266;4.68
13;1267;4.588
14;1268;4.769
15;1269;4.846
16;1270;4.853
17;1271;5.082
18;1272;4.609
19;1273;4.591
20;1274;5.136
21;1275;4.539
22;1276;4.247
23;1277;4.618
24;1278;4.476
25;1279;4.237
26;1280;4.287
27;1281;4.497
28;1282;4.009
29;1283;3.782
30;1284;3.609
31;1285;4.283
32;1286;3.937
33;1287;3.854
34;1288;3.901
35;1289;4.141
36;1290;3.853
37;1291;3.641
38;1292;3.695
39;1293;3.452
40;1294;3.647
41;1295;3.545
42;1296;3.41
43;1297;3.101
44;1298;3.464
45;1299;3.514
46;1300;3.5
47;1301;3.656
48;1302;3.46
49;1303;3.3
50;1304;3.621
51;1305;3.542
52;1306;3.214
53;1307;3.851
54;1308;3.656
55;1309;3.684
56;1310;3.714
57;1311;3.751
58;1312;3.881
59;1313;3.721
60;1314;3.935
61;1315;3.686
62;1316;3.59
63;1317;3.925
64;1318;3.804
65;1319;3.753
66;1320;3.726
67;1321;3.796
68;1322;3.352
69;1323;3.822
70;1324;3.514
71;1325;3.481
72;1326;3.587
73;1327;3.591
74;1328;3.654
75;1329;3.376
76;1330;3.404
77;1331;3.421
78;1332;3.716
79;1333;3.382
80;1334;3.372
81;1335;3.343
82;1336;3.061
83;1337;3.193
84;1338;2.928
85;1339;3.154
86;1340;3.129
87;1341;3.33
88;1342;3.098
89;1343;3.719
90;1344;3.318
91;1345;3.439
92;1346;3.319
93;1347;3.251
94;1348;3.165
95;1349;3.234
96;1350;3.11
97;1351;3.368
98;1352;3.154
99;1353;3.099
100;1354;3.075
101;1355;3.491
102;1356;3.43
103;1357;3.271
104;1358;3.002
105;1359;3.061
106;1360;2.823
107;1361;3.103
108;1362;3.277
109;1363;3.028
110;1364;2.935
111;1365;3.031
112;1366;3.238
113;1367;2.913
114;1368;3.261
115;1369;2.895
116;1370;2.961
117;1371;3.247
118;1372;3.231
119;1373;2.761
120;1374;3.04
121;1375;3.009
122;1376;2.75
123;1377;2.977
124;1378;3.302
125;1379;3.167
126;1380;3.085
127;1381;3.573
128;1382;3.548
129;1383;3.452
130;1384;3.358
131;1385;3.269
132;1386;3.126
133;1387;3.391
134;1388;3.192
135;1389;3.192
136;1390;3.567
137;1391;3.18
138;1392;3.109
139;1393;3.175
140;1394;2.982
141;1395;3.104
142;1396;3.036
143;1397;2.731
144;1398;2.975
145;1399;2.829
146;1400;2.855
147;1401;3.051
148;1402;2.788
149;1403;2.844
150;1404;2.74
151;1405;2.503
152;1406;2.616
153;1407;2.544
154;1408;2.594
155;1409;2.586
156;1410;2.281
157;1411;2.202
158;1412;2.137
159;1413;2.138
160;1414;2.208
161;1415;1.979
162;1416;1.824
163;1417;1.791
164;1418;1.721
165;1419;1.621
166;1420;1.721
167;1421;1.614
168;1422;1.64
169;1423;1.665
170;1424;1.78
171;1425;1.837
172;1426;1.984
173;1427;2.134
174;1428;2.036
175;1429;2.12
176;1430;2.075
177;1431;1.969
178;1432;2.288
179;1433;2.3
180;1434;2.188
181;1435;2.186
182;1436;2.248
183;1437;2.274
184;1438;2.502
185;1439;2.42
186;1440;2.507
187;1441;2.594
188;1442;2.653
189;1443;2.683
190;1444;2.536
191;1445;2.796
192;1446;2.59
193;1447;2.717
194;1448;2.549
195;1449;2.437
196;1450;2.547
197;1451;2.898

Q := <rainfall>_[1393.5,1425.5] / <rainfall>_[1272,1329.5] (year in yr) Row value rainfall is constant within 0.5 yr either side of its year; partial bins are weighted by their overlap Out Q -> 0.6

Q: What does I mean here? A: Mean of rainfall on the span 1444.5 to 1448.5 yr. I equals 2.66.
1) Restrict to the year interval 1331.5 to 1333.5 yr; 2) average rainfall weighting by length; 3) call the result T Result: 3.55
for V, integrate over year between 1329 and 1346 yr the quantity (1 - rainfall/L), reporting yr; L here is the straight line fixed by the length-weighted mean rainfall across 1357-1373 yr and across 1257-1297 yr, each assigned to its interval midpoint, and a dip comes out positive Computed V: 0.7 yr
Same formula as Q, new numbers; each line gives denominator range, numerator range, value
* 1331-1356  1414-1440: 0.61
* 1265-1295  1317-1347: 0.81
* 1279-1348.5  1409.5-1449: 0.60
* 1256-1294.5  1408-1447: 0.50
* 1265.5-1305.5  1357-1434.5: 0.67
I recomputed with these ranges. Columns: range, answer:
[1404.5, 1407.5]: 2.55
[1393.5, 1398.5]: 2.97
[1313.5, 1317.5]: 3.78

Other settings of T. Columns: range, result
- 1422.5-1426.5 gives 1.82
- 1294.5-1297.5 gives 3.35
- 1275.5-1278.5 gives 4.45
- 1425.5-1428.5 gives 2.05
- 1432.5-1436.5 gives 2.23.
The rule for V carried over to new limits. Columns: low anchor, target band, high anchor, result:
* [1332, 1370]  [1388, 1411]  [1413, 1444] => -3.3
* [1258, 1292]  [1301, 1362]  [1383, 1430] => 2.7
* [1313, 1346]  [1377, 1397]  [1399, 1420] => -4.2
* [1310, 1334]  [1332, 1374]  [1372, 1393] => 2.9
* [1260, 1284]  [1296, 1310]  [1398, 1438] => 1.9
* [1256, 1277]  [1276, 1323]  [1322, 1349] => 3.3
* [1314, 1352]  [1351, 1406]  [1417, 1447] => -4.9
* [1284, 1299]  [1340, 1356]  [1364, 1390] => 0.3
